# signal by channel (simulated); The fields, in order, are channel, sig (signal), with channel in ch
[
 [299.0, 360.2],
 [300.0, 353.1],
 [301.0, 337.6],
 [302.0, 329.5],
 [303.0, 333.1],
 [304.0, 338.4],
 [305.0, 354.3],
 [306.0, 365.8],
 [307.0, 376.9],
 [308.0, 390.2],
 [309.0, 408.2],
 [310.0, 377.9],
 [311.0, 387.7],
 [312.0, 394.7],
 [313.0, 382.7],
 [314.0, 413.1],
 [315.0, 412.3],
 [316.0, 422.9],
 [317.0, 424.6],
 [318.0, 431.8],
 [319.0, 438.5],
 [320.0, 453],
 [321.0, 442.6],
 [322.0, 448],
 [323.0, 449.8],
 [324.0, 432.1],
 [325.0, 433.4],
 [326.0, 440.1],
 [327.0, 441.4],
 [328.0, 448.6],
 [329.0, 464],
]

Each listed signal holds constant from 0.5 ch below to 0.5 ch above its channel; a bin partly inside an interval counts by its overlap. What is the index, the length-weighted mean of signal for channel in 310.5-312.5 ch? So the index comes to 391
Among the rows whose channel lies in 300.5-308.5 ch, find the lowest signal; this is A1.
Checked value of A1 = 329.5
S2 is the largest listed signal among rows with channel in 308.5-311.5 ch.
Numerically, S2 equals 408.2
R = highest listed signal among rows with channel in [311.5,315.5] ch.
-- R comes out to 413.1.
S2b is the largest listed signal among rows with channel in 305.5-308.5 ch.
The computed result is 390.2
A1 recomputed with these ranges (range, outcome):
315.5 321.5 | 422.9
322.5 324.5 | 432.1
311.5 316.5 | 382.7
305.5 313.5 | 365.8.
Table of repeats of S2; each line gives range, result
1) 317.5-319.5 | 438.5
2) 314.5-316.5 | 422.9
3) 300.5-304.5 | 338.4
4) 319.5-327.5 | 453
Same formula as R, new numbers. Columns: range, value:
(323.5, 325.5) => 433.4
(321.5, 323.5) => 449.8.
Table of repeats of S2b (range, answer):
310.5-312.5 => 394.7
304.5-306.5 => 365.8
